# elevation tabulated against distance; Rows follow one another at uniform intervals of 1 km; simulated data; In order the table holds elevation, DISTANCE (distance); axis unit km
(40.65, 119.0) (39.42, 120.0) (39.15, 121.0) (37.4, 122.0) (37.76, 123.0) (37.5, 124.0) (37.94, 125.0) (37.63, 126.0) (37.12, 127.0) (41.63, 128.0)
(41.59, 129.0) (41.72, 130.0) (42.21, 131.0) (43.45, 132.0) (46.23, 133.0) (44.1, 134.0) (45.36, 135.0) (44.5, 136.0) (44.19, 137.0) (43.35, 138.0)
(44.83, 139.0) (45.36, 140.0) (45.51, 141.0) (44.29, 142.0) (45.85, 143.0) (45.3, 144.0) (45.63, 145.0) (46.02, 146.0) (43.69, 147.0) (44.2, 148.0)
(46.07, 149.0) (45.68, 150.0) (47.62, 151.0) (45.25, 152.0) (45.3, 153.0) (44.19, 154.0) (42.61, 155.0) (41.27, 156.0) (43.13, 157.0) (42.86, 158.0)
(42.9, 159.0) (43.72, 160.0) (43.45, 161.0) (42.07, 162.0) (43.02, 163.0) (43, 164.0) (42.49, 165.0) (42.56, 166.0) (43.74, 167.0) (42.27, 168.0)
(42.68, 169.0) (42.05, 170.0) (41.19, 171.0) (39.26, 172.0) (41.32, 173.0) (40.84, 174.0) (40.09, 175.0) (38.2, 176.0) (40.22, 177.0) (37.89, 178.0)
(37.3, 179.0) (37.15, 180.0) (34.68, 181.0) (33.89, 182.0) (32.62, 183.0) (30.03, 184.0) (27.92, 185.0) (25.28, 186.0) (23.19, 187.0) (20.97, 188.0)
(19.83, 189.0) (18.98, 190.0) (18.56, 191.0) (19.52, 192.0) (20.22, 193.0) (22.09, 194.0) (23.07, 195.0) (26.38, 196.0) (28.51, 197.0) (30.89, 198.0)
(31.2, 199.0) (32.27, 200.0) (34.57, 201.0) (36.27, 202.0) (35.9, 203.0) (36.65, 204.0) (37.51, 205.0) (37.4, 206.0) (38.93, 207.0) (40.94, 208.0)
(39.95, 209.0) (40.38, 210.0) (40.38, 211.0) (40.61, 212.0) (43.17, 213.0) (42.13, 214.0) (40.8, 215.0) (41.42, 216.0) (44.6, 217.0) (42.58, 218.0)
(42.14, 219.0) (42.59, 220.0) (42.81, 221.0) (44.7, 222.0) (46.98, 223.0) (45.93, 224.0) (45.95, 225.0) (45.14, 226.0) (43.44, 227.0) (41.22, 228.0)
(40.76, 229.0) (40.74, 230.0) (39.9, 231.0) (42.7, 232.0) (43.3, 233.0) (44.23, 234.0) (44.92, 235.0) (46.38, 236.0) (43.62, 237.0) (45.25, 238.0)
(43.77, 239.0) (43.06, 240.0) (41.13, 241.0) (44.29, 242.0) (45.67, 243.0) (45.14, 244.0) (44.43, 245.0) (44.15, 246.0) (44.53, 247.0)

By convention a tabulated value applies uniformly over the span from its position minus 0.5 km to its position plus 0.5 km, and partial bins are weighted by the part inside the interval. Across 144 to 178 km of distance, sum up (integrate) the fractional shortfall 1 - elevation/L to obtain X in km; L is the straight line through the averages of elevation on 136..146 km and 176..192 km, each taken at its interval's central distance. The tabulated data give -5.0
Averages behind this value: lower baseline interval 45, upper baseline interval 29.2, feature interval 42.9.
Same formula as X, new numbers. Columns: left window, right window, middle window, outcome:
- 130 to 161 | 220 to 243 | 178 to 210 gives 9.91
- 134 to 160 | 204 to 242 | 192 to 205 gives 4.03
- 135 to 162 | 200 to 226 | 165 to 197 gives 7.71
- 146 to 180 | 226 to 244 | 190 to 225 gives 5.60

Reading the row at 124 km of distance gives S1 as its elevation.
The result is 37.5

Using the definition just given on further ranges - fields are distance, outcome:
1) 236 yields 46.38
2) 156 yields 41.27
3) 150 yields 45.68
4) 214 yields 42.13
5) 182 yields 33.89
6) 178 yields 37.89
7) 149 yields 46.07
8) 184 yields 30.03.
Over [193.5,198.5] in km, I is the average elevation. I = 26.2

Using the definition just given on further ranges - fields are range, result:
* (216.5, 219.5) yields 43.1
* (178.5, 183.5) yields 35.1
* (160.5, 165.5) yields 42.8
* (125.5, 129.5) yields 39.5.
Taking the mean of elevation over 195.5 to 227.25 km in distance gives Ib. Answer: 39.4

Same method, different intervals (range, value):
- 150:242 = 38.5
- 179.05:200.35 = 26.7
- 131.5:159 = 44.6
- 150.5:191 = 37.9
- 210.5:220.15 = 42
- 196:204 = 32.6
